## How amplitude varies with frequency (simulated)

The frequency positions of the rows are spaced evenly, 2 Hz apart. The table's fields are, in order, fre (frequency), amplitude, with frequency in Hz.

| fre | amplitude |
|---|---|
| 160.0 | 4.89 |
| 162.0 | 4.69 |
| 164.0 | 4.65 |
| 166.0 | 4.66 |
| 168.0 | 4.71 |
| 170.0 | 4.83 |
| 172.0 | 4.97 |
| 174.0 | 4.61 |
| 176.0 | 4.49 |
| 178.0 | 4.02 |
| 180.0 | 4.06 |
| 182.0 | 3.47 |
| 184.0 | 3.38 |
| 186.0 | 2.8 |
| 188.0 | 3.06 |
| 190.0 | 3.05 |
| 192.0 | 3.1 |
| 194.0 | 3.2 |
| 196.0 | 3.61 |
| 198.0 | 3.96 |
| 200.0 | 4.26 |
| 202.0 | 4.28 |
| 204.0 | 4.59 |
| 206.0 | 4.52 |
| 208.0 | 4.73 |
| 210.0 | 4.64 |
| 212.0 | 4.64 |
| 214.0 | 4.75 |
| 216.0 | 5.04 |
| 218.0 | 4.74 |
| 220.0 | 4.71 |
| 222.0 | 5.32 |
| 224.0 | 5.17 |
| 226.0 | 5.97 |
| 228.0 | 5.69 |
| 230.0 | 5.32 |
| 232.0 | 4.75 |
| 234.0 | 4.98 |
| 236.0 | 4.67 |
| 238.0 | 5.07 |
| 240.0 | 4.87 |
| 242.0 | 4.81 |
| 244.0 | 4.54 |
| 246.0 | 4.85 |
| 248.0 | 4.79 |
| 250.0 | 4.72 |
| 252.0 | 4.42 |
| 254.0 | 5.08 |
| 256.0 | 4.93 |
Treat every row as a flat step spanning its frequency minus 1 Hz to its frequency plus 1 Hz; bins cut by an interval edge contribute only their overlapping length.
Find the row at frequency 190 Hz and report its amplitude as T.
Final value 3.05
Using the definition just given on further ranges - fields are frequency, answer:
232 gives 4.75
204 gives 4.59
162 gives 4.69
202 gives 4.28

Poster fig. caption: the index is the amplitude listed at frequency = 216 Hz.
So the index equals 5.04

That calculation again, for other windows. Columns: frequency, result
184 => 3.38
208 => 4.73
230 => 5.32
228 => 5.69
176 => 4.49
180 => 4.06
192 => 3.1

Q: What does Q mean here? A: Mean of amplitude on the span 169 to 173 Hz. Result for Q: 4.9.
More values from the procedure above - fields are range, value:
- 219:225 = 5.07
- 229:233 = 5.04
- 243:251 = 4.72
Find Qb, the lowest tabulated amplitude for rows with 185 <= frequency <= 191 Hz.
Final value 2.8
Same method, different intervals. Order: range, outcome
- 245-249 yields 4.79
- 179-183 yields 3.47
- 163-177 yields 4.49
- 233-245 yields 4.54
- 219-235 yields 4.71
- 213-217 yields 4.75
